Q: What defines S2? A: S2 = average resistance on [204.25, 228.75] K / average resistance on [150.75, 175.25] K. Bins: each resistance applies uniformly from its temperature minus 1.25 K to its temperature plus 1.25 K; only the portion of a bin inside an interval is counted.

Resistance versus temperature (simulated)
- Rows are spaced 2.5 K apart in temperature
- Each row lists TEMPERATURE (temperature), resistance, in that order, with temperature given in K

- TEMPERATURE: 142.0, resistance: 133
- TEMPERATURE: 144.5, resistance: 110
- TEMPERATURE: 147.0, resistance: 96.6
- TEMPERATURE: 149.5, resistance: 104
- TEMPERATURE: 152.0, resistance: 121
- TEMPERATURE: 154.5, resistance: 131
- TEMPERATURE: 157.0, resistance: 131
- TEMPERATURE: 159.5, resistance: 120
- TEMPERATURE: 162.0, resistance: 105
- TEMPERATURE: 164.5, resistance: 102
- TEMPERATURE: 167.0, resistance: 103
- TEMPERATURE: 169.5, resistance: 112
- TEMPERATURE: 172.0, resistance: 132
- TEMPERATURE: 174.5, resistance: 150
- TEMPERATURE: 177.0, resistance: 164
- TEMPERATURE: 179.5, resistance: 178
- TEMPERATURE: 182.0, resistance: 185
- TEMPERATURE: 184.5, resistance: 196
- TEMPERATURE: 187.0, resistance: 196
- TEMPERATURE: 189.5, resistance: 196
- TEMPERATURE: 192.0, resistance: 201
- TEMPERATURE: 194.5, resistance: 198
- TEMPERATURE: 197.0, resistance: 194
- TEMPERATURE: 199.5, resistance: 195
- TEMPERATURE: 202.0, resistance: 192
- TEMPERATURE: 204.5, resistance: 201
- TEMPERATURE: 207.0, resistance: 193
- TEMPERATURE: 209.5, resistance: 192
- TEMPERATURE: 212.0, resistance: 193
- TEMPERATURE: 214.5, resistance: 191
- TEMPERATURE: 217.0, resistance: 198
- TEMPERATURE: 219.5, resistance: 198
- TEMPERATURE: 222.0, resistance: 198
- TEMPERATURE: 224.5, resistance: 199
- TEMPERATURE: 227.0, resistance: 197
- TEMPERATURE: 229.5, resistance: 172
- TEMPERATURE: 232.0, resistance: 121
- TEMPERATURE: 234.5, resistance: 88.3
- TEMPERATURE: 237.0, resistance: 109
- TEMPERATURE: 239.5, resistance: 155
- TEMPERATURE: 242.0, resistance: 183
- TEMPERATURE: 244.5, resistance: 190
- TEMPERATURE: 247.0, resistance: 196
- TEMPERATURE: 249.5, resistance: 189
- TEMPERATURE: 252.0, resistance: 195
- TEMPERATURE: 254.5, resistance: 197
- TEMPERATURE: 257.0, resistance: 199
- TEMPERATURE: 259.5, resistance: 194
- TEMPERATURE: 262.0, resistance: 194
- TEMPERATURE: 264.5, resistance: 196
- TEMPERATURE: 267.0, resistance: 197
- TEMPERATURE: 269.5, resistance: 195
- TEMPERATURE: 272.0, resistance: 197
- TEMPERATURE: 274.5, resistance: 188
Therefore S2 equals 1.63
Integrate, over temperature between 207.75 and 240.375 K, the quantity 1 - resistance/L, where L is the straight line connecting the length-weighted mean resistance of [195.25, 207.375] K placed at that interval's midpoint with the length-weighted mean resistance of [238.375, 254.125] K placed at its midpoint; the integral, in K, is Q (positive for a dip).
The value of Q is 3.43 K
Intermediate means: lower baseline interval 195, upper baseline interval 186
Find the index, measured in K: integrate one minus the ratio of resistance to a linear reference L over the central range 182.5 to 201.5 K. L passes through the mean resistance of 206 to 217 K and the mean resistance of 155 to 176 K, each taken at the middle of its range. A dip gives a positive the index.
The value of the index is -4.0 K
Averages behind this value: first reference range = 120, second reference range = 193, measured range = 196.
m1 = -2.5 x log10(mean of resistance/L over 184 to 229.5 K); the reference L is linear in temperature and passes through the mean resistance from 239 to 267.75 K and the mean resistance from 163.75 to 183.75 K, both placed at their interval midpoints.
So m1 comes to -0.20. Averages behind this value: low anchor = 143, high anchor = 191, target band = 195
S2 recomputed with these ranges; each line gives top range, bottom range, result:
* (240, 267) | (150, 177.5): 1.56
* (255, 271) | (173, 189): 1.10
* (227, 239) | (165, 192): 0.82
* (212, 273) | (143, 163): 1.57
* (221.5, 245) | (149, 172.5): 1.37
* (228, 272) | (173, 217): 0.93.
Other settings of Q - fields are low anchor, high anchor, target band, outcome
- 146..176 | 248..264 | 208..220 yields -2.49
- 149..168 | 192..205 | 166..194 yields -1.03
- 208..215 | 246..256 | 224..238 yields 3.44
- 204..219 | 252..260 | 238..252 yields 0.98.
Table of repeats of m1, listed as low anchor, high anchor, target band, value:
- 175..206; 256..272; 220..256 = 0.13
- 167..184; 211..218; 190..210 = -0.10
